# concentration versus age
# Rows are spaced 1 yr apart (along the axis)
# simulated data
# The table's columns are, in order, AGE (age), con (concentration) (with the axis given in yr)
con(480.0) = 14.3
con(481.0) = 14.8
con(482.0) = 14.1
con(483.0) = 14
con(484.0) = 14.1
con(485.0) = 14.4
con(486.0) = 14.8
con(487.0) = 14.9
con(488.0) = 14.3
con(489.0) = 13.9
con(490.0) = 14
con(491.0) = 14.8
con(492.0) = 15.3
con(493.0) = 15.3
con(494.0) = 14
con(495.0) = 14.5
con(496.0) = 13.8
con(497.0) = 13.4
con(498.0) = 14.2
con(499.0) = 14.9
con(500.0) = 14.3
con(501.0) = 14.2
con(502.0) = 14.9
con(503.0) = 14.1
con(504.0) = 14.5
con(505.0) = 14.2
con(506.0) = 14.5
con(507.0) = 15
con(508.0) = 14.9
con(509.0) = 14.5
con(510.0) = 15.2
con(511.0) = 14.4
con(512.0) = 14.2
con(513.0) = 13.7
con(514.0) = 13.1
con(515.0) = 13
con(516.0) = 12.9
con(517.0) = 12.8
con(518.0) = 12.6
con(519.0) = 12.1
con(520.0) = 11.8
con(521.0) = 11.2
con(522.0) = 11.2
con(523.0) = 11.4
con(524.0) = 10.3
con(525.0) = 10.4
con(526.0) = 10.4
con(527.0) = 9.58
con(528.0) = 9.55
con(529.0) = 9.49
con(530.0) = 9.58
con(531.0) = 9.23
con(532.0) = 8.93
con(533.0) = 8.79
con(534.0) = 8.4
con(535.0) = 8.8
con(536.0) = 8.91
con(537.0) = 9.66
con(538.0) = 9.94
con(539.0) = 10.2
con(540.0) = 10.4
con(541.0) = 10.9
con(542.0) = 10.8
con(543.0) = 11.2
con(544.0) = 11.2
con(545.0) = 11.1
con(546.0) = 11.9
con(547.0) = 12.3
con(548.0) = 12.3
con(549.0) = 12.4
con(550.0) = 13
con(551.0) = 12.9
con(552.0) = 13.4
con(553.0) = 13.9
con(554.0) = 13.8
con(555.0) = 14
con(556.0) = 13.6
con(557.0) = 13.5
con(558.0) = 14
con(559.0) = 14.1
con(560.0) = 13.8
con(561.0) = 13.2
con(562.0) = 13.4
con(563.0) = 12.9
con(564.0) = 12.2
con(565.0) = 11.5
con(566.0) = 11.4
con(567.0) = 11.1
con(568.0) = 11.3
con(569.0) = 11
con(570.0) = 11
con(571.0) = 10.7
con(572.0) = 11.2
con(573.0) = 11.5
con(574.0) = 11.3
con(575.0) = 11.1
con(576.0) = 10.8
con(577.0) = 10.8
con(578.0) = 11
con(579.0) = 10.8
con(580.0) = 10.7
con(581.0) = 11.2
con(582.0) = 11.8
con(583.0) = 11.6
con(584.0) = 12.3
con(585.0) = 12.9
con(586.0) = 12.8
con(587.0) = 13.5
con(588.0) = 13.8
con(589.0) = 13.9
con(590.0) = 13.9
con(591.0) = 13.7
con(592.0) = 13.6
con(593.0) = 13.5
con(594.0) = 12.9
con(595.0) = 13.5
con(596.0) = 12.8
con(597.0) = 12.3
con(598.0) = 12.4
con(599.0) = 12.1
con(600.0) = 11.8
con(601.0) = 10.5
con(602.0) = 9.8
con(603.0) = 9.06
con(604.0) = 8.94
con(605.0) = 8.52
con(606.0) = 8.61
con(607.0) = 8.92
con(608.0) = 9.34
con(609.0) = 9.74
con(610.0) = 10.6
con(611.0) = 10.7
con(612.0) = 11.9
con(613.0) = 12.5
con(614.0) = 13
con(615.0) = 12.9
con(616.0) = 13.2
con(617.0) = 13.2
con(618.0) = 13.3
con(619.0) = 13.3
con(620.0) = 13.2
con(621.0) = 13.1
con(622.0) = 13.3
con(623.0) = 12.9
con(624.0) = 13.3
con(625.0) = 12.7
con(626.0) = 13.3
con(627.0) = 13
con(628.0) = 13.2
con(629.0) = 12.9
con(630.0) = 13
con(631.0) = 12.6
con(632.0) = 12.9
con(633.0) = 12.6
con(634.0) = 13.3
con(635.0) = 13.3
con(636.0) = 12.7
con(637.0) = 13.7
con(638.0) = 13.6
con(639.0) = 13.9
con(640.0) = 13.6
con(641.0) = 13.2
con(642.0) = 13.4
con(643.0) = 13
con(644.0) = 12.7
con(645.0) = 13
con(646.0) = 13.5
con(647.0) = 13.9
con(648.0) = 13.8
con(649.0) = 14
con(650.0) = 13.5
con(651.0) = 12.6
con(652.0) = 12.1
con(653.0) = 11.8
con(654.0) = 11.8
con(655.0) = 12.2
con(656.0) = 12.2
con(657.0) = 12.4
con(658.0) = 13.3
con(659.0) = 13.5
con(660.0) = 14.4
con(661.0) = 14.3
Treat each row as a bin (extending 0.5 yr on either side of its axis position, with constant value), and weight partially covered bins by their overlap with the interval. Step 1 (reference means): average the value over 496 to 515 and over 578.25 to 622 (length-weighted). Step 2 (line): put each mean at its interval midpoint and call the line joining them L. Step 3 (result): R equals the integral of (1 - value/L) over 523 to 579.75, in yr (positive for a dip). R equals 7.7 yr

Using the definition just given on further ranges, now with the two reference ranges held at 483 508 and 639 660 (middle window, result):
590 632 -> 4.13 yr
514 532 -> 4.00 yr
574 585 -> 1.91 yr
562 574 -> 1.97 yr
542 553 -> 1.39 yr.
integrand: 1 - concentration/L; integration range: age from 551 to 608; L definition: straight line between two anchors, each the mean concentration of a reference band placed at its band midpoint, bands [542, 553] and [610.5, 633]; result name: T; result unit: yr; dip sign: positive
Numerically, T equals 2.1 yr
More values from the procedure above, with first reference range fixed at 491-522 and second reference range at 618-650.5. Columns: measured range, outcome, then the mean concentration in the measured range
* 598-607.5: 2.4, 9.94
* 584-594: 0.0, 13.4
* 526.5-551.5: 5.9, 10.5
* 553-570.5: 1.1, 12.7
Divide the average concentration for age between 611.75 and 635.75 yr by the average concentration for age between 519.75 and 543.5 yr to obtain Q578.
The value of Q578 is 1.30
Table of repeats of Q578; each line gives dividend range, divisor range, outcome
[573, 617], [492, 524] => 0.85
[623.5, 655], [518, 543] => 1.29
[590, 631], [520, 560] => 1.07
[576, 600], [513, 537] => 1.17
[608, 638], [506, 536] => 1.09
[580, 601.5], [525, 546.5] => 1.27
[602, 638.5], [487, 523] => 0.87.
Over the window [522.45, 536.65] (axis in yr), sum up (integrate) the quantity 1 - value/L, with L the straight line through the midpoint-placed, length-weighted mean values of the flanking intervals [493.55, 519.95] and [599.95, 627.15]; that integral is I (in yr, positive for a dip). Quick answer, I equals 4.11 yr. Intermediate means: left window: 14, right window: 11.6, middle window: 9.56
